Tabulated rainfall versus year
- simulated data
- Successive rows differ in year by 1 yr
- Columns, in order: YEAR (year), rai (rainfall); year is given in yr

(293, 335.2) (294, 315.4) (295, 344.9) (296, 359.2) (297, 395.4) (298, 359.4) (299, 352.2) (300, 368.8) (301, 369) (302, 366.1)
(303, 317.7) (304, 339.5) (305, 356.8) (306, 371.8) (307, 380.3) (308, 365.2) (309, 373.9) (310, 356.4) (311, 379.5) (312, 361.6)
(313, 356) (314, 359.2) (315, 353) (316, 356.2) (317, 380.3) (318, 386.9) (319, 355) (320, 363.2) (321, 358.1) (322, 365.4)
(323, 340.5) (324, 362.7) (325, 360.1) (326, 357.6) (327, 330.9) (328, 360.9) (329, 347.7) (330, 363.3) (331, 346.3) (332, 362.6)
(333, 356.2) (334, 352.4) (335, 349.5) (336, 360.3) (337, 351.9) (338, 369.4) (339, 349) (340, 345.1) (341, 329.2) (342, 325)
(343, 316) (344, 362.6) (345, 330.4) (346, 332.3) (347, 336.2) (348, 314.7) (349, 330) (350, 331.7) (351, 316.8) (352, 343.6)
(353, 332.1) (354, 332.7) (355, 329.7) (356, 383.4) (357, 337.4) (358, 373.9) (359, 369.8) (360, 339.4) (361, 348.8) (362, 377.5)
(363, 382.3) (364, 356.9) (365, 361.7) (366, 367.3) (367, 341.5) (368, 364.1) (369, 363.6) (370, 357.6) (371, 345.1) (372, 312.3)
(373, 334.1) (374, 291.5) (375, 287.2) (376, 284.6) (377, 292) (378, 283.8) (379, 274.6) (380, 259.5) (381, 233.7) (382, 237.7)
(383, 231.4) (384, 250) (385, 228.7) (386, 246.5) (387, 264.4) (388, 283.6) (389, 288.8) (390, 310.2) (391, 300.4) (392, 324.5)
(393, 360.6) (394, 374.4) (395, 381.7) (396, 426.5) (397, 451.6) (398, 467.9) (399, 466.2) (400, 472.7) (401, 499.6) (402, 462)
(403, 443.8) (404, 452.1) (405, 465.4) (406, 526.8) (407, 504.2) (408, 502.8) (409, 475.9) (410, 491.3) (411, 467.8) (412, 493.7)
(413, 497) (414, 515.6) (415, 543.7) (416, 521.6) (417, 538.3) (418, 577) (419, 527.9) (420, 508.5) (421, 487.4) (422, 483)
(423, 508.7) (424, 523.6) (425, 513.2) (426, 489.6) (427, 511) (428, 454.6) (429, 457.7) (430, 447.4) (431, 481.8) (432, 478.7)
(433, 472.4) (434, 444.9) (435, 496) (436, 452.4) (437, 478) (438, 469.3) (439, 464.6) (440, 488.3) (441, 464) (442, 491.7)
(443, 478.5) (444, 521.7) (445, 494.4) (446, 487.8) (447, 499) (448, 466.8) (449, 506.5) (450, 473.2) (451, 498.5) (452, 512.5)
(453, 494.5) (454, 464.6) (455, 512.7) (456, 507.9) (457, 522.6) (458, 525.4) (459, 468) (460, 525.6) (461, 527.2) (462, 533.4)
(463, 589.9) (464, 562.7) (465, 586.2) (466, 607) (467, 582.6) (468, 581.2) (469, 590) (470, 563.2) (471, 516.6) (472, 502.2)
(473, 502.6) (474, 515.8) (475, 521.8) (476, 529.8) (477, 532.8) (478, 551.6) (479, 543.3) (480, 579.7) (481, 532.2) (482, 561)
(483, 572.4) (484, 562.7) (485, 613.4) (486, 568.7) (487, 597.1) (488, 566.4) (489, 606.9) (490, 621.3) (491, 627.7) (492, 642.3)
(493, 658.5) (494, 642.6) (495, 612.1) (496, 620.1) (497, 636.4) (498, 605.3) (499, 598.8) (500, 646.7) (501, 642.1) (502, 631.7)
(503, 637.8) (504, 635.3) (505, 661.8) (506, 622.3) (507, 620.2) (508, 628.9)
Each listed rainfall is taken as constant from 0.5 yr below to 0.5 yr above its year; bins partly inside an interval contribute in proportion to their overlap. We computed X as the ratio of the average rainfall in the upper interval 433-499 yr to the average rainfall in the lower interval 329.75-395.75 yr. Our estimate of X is 1.6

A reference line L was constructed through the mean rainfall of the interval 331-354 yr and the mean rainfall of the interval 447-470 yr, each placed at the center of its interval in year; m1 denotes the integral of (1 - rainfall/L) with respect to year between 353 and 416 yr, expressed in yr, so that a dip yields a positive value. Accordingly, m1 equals 6.0 yr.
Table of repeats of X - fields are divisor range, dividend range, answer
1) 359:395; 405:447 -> 1.58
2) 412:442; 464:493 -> 1.15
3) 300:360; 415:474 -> 1.44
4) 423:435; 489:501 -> 1.30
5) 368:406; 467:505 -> 1.71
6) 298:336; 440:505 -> 1.55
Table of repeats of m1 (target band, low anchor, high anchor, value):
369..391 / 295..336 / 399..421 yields 8.3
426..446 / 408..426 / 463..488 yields 1.8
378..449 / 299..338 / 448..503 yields 7.0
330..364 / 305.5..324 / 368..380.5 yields -1.2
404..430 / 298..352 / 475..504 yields -0.7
